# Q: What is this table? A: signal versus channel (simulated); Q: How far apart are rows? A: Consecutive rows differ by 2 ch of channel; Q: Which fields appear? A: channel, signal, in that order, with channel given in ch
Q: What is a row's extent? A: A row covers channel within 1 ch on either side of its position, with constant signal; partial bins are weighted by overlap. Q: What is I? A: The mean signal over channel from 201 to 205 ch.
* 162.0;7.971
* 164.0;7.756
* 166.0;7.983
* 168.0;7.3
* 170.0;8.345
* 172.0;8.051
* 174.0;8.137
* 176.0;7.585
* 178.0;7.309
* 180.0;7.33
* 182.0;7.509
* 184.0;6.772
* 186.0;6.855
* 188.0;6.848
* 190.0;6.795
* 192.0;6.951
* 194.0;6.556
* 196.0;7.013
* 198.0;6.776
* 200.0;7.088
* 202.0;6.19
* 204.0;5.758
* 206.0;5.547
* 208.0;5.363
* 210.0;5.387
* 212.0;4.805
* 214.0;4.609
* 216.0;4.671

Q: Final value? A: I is 5.97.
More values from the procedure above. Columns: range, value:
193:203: 6.72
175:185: 7.3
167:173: 7.9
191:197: 6.84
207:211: 5.38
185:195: 6.8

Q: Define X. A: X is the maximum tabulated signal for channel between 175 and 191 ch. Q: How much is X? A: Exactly 7.585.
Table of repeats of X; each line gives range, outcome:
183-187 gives 6.855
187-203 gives 7.088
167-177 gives 8.345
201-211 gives 6.19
